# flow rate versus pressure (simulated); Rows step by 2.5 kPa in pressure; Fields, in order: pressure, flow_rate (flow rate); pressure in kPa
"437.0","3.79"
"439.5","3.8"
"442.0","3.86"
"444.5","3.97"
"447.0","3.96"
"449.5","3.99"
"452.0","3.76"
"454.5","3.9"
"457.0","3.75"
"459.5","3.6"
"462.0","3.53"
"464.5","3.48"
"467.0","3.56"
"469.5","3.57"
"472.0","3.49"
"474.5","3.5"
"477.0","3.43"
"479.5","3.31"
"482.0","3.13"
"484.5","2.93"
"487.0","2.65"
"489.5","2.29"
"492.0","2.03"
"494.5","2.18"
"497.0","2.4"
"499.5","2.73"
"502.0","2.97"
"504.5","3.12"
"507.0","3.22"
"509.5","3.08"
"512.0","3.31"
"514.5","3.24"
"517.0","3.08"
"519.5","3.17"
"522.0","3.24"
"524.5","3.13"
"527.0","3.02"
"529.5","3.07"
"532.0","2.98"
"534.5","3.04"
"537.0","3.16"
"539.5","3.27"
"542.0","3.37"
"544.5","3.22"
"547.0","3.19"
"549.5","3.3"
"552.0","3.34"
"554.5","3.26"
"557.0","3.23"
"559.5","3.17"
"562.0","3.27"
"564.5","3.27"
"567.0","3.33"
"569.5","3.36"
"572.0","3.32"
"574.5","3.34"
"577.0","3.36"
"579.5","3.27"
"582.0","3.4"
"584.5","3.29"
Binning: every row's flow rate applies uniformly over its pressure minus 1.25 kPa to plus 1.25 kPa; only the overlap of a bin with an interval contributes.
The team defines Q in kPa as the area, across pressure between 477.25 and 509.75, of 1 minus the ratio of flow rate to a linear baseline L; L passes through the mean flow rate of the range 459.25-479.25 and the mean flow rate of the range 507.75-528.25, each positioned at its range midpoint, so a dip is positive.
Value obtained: 5.4 kPa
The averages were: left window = 3.51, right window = 3.16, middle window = 2.78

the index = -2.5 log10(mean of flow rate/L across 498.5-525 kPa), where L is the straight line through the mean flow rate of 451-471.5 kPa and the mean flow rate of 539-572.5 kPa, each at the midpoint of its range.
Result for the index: 0.11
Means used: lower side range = 3.64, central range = 3.12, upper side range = 3.28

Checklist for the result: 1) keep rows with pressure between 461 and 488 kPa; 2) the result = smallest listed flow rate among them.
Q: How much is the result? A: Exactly 2.65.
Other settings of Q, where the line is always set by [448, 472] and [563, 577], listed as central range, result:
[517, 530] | 1.3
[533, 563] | 1.4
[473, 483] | 0.7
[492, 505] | 3.5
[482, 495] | 3.9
